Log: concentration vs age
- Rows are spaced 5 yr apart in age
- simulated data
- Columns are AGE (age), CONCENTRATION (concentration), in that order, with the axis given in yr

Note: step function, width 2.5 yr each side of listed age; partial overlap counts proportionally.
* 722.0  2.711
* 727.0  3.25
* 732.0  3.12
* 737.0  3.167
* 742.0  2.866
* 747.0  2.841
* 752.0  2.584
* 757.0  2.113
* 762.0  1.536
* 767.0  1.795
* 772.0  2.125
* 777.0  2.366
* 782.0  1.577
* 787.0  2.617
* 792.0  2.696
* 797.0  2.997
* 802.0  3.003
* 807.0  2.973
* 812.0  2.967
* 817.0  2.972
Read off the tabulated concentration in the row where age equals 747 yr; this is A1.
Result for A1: 2.841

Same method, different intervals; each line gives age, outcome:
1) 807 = 2.973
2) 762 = 1.536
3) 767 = 1.795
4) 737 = 3.167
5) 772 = 2.125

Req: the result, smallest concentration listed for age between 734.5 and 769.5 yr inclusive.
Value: 1.536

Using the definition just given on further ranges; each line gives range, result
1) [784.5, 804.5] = 2.617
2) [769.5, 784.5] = 1.577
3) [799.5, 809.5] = 2.973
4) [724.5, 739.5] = 3.12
